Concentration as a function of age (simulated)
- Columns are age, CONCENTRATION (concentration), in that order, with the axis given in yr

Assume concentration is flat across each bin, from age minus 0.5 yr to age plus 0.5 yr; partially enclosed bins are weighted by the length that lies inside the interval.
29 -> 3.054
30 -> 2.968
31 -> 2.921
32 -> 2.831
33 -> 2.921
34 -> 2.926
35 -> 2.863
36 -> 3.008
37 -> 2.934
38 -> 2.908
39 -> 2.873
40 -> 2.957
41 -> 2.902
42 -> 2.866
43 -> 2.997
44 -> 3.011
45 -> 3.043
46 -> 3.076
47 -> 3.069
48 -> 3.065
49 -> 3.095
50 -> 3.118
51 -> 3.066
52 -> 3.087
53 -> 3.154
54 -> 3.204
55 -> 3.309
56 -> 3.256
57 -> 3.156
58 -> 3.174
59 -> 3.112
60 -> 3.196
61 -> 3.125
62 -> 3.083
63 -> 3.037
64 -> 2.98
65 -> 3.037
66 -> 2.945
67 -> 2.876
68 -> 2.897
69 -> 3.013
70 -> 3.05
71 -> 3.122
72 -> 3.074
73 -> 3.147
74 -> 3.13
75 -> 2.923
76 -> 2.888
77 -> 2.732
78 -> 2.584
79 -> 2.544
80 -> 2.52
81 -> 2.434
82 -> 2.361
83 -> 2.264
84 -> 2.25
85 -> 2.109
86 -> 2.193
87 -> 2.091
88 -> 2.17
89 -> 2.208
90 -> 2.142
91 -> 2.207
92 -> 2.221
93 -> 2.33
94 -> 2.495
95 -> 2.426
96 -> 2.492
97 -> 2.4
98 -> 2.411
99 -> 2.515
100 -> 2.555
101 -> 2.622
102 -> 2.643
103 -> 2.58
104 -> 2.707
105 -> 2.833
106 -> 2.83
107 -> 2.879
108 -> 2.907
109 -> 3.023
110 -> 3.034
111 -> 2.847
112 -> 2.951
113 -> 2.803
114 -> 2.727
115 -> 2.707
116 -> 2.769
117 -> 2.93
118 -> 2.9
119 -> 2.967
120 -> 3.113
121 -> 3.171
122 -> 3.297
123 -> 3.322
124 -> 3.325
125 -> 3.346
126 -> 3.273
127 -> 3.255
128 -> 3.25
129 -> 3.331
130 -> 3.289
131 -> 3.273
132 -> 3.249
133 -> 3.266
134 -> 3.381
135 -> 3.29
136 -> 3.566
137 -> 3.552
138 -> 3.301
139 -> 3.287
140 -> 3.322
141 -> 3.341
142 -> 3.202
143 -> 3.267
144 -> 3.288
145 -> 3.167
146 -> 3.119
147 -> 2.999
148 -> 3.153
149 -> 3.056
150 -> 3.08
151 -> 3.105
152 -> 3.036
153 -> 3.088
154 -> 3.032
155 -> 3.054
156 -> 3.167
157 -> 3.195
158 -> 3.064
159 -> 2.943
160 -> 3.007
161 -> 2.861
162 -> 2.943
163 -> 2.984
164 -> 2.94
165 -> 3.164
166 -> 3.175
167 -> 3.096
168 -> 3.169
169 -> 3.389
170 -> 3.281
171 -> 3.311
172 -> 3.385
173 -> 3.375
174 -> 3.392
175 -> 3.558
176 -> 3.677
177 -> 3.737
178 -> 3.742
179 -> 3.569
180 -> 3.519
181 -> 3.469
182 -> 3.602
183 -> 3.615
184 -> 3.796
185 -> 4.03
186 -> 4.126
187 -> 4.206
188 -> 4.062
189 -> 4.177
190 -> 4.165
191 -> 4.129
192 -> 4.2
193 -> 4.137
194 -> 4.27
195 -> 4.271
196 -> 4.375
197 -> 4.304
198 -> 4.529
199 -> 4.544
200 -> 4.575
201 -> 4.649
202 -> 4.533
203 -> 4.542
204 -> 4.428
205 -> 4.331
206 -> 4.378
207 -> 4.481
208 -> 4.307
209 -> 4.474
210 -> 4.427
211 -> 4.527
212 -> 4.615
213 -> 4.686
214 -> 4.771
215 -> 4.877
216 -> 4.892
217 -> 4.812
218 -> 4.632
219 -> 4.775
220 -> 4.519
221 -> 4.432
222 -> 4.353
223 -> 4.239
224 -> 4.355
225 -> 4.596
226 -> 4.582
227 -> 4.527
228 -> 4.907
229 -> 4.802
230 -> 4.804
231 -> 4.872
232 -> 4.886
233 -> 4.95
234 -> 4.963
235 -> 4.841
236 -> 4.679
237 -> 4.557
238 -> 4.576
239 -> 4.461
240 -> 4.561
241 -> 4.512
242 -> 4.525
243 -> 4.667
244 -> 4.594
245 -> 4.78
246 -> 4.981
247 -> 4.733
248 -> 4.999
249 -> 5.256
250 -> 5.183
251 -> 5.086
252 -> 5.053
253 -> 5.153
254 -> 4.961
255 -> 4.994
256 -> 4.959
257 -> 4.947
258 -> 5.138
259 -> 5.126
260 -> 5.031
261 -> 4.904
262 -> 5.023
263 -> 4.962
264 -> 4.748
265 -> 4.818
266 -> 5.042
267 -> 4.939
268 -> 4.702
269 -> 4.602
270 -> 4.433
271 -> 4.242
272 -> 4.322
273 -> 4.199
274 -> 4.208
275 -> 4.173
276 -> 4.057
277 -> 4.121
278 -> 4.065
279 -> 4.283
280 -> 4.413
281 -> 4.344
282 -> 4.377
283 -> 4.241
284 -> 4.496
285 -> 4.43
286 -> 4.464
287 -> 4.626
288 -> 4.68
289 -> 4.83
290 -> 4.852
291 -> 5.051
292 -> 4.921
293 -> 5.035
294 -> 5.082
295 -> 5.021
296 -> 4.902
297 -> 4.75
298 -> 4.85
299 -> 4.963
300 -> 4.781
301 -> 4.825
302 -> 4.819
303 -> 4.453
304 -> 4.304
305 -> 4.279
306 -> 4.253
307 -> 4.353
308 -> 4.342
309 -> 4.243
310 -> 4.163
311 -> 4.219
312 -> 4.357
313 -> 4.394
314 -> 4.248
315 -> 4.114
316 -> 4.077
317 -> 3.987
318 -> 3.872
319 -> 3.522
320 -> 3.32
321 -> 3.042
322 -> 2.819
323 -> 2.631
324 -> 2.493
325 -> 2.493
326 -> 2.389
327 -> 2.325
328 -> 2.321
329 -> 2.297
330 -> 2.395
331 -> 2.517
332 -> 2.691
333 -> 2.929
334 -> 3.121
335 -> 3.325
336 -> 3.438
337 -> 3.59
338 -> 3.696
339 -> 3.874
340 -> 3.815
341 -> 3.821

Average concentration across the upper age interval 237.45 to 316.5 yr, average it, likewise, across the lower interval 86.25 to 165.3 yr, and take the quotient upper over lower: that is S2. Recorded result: 1.6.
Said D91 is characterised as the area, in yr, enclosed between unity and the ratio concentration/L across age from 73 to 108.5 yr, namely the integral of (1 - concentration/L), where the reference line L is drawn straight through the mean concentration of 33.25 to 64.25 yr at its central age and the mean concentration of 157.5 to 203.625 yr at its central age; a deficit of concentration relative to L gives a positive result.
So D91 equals 8.2 yr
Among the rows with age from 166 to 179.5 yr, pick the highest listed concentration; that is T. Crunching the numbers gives 3.742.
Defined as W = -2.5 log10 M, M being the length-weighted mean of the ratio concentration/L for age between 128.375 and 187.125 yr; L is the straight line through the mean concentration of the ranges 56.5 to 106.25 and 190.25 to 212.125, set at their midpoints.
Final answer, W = 0.14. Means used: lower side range 2.68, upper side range 4.4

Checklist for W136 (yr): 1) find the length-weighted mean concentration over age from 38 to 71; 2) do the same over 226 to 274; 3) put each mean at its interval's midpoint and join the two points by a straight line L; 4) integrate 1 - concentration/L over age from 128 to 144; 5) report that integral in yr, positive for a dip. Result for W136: 1.94 yr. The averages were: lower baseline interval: 3.06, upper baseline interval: 4.8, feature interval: 3.32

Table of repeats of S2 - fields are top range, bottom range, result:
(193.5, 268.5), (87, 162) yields 1.60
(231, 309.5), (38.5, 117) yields 1.68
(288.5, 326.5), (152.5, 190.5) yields 1.22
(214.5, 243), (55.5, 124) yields 1.69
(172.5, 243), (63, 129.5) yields 1.58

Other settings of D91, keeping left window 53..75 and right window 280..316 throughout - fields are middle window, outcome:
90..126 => 6.3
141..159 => 2.5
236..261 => -3.6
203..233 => -4.0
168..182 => 1.1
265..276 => -0.2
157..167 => 1.8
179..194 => -0.3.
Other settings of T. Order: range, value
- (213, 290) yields 5.256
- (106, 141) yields 3.566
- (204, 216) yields 4.892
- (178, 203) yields 4.649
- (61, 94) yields 3.147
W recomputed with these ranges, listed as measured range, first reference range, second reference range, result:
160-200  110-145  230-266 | 0.07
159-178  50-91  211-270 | 0.21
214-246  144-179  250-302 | -0.14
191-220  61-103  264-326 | -0.25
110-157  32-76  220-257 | 0.20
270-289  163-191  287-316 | 0.02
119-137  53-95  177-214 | 0.04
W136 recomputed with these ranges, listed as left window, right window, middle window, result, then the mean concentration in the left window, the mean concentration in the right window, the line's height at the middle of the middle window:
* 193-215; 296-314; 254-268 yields -1.5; 4.48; 4.5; 4.49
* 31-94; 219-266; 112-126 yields 1.7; 2.83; 4.8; 3.45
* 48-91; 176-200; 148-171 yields 4.0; 2.83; 4.03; 3.74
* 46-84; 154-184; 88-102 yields 3.1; 2.96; 3.29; 3.06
